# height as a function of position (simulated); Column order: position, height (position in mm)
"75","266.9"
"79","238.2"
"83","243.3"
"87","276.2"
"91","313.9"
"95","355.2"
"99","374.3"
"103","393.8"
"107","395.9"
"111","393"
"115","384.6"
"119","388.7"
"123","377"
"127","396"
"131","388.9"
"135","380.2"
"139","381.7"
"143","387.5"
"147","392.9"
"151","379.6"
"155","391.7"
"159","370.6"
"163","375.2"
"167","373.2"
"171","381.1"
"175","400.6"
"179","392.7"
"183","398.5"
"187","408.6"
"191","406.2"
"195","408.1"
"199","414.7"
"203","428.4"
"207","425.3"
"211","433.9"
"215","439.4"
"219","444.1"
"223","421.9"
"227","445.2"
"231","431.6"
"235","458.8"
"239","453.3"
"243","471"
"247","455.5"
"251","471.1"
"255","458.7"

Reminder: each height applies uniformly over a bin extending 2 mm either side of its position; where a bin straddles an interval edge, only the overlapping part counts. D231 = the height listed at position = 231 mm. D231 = 431.6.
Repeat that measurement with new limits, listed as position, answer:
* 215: 439.4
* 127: 396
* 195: 408.1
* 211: 433.9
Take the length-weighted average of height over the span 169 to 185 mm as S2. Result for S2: 393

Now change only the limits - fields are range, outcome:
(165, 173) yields 377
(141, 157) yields 388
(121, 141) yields 385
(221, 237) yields 439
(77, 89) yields 253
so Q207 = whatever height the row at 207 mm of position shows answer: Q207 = 425.3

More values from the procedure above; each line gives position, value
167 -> 373.2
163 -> 375.2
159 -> 370.6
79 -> 238.2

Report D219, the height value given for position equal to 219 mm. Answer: 444.1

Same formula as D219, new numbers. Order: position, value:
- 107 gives 395.9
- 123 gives 377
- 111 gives 393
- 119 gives 388.7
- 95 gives 355.2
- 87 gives 276.2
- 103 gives 393.8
